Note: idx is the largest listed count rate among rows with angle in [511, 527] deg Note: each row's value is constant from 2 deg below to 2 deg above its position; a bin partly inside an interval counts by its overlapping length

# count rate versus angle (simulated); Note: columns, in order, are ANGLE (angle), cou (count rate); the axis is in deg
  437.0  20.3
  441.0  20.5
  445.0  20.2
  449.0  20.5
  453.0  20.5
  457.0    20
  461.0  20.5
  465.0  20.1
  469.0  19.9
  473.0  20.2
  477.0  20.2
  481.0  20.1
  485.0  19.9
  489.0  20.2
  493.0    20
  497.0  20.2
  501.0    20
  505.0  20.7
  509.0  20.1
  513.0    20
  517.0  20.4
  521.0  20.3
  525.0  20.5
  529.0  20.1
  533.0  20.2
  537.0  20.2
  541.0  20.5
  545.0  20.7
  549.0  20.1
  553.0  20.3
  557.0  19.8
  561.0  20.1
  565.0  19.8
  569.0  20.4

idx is 20.5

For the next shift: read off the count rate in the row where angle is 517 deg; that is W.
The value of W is 20.4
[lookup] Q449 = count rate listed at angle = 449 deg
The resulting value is 20.5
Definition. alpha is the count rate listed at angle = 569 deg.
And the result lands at 20.4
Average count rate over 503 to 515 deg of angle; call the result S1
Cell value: 20.3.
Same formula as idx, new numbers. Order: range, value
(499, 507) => 20.7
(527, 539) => 20.2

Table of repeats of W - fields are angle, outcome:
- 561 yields 20.1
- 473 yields 20.2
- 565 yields 19.8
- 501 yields 20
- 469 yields 19.9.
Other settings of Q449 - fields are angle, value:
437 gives 20.3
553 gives 20.3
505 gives 20.7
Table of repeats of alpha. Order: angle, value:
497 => 20.2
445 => 20.2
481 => 20.1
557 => 19.8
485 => 19.9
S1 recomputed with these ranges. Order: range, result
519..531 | 20.3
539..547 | 20.6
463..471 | 20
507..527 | 20.3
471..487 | 20.1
